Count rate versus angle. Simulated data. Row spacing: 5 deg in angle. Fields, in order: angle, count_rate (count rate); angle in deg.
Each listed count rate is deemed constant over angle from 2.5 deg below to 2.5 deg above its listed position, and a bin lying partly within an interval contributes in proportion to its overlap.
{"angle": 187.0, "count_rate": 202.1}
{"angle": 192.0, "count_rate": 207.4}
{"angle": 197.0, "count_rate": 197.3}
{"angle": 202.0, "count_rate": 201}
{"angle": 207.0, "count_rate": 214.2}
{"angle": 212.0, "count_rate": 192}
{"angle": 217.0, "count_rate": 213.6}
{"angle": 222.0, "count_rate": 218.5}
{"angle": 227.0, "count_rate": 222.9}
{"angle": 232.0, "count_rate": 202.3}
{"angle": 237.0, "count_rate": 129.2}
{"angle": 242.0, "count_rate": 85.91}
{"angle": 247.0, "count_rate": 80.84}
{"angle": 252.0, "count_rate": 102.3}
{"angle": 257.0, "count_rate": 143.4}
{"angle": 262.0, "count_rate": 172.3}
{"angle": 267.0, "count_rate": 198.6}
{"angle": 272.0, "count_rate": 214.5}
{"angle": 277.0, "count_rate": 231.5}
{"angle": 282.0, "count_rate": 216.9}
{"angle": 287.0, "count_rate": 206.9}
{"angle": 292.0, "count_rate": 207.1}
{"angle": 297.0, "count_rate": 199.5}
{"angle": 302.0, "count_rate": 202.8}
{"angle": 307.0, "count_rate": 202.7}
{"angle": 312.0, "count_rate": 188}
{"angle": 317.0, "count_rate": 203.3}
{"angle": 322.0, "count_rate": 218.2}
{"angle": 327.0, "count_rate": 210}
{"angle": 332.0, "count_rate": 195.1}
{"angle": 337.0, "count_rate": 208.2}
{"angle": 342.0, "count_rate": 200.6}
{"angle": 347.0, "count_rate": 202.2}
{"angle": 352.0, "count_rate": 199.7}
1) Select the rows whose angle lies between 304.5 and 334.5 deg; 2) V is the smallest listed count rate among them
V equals 188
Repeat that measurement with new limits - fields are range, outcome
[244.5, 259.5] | 80.84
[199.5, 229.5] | 192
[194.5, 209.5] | 197.3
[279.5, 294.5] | 206.9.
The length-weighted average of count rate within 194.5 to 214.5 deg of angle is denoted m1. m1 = 201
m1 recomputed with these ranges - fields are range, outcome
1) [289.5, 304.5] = 203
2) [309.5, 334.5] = 203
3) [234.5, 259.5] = 108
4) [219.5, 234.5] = 215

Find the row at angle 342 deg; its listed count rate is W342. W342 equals 200.6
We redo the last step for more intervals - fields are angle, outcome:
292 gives 207.1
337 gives 208.2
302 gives 202.8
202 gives 201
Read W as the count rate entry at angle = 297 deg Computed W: 199.5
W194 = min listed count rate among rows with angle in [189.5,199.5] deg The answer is 197.3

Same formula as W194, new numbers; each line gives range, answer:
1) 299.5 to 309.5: 202.7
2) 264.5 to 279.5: 198.6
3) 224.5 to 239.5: 129.2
